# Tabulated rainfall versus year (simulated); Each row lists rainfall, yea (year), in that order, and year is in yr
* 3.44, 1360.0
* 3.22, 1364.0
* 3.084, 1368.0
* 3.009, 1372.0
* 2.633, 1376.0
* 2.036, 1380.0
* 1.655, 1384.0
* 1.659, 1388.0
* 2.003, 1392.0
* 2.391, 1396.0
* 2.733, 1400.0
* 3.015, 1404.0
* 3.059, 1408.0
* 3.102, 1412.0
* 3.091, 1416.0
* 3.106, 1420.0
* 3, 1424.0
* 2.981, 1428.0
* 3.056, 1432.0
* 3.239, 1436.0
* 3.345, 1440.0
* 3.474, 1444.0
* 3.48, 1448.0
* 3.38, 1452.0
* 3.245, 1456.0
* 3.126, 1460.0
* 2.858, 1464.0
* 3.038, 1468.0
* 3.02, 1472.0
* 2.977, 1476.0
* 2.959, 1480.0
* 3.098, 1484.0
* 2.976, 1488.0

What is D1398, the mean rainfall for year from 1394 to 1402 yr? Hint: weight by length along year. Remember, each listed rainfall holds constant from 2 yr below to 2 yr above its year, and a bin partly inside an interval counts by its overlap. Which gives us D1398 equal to 2.56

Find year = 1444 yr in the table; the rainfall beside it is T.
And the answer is 3.474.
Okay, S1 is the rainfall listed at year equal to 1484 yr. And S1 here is 3.098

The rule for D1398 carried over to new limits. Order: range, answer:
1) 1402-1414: 3.06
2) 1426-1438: 3.09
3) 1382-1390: 1.66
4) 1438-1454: 3.42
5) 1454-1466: 3.08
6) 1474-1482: 2.97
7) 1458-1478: 3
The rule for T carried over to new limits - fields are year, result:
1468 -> 3.038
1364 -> 3.22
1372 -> 3.009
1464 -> 2.858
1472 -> 3.02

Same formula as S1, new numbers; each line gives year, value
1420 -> 3.106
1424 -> 3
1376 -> 2.633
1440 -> 3.345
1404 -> 3.015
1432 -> 3.056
